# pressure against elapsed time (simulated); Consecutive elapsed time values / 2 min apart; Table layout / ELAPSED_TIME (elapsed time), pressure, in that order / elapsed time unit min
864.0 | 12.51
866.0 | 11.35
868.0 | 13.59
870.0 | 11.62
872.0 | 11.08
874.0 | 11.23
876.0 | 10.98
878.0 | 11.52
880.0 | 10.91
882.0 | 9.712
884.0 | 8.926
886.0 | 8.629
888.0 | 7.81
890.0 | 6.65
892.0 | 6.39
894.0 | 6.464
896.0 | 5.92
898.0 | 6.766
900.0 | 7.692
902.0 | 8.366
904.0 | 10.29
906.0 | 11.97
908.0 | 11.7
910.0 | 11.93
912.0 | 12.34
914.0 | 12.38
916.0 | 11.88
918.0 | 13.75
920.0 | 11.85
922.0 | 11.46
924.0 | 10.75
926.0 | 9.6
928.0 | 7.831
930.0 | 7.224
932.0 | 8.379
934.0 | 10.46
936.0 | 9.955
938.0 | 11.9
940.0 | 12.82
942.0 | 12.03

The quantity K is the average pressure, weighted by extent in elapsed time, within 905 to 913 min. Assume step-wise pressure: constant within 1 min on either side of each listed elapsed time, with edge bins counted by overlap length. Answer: 12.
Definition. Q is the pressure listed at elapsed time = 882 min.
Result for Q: 9.712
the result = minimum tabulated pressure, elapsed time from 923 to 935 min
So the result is 7.224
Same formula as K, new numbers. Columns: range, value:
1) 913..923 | 12.3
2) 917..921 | 12.8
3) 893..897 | 6.19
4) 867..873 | 12.1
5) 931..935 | 9.42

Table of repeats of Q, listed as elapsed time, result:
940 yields 12.82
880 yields 10.91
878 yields 11.52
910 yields 11.93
